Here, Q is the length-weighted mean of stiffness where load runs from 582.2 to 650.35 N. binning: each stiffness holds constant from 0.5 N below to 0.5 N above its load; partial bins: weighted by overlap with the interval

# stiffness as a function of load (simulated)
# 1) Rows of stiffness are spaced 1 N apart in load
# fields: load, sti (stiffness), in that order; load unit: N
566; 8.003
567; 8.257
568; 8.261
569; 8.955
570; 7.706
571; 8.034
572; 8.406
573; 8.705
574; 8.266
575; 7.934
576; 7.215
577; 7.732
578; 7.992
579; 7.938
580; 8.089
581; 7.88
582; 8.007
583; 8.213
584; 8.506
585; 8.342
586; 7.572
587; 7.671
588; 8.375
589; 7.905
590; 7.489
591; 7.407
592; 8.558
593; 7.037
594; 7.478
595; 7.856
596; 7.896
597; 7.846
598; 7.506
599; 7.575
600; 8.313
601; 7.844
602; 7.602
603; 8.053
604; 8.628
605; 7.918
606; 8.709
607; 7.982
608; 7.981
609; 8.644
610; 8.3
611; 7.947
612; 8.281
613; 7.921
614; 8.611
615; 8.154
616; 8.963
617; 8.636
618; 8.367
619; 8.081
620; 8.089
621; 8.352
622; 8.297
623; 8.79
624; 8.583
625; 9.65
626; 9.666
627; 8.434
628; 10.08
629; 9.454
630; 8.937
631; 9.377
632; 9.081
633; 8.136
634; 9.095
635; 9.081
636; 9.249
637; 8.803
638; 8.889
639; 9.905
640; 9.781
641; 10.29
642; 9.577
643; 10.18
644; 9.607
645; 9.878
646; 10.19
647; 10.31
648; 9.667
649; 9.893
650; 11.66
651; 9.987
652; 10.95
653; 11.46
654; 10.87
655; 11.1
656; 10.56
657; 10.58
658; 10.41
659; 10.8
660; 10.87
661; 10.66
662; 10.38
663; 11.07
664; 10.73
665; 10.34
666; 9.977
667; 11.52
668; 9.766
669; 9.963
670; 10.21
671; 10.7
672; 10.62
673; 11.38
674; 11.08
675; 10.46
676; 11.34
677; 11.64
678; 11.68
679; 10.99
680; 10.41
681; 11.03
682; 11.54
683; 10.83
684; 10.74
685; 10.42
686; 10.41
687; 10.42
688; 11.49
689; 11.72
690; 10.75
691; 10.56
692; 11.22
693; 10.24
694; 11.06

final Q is 8.65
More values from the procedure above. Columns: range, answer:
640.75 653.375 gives 10.3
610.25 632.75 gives 8.7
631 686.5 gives 10.4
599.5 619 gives 8.25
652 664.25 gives 10.8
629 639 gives 9.03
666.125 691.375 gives 10.9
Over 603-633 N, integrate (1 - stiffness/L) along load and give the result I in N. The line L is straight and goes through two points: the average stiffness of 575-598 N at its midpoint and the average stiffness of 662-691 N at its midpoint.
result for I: 1.0 N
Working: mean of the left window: 7.86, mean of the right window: 10.8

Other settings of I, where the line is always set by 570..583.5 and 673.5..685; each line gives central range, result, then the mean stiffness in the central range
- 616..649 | 1.6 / 9.21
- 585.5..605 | 1.7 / 7.82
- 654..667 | -0.2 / 10.7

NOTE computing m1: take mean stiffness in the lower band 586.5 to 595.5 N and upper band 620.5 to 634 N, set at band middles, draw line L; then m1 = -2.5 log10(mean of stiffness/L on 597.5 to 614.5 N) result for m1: 0.02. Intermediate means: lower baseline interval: 7.75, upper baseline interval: 8.99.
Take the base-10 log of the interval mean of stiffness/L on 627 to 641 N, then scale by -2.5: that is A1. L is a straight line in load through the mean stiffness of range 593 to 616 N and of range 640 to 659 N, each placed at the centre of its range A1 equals 0.04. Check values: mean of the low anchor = 8.05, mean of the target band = 9.23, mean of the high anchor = 10.4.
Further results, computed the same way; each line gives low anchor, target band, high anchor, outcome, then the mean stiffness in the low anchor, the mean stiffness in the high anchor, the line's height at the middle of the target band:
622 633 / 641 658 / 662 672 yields -0.056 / 9.12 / 10.5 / 9.87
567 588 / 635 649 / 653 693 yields 0.024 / 8.08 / 10.8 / 9.92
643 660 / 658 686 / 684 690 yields -0.006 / 10.5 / 10.9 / 10.7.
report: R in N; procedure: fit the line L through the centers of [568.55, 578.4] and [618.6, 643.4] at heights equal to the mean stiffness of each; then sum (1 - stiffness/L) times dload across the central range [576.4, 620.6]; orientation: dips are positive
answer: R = 2.6 N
